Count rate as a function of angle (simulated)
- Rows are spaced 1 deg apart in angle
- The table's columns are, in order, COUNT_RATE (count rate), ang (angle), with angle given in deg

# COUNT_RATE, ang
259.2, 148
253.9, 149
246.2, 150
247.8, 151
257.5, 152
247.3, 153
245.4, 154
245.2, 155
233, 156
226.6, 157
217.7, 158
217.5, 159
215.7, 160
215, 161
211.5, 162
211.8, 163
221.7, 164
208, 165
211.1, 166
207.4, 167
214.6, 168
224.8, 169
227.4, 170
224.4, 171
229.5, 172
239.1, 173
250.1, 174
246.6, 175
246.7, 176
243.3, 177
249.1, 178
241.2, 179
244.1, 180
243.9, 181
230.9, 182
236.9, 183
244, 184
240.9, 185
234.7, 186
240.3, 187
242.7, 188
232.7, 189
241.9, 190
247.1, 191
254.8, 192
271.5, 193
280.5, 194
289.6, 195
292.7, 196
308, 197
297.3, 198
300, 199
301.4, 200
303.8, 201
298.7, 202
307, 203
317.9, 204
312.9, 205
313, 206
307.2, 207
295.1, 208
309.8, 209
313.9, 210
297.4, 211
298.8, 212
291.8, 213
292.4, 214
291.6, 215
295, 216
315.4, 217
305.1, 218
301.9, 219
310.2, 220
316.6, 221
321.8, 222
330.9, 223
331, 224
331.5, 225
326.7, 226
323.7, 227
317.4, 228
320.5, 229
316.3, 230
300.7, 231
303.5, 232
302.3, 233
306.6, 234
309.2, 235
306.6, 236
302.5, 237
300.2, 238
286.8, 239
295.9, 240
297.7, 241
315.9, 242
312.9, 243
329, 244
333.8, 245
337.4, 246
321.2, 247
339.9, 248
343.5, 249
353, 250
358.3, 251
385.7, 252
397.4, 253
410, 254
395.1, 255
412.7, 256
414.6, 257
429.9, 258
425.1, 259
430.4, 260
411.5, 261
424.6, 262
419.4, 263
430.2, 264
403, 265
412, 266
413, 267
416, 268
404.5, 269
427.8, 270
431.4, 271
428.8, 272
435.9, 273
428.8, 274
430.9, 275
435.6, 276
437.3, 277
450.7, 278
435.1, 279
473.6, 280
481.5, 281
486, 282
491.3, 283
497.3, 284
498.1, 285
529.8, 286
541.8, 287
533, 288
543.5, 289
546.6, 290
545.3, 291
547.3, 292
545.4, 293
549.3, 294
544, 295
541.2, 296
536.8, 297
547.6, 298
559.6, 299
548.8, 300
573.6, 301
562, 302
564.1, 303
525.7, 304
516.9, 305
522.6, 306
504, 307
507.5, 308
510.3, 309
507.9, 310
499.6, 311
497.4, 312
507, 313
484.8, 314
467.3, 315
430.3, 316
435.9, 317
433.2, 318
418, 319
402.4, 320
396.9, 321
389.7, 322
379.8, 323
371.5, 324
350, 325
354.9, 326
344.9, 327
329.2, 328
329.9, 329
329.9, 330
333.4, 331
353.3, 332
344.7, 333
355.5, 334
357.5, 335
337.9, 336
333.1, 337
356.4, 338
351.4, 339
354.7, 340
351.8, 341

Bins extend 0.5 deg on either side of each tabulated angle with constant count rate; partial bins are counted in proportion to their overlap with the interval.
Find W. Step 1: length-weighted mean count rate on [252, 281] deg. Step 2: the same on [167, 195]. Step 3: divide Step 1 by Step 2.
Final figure 1.8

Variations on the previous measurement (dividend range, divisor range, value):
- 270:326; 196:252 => 1.55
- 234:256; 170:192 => 1.40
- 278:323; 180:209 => 1.83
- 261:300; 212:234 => 1.54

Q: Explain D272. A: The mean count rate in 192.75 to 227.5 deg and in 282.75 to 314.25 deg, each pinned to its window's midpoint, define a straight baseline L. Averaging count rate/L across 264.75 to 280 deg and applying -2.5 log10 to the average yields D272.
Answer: 0.09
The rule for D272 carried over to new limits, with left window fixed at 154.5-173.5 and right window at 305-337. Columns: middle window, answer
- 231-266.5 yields -0.10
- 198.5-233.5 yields -0.09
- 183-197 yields -0.01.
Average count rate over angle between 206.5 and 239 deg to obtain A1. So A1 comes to 309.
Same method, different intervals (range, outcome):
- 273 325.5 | 489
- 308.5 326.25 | 437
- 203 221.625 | 305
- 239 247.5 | 316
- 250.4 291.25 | 446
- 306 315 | 501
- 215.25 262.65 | 340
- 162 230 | 274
